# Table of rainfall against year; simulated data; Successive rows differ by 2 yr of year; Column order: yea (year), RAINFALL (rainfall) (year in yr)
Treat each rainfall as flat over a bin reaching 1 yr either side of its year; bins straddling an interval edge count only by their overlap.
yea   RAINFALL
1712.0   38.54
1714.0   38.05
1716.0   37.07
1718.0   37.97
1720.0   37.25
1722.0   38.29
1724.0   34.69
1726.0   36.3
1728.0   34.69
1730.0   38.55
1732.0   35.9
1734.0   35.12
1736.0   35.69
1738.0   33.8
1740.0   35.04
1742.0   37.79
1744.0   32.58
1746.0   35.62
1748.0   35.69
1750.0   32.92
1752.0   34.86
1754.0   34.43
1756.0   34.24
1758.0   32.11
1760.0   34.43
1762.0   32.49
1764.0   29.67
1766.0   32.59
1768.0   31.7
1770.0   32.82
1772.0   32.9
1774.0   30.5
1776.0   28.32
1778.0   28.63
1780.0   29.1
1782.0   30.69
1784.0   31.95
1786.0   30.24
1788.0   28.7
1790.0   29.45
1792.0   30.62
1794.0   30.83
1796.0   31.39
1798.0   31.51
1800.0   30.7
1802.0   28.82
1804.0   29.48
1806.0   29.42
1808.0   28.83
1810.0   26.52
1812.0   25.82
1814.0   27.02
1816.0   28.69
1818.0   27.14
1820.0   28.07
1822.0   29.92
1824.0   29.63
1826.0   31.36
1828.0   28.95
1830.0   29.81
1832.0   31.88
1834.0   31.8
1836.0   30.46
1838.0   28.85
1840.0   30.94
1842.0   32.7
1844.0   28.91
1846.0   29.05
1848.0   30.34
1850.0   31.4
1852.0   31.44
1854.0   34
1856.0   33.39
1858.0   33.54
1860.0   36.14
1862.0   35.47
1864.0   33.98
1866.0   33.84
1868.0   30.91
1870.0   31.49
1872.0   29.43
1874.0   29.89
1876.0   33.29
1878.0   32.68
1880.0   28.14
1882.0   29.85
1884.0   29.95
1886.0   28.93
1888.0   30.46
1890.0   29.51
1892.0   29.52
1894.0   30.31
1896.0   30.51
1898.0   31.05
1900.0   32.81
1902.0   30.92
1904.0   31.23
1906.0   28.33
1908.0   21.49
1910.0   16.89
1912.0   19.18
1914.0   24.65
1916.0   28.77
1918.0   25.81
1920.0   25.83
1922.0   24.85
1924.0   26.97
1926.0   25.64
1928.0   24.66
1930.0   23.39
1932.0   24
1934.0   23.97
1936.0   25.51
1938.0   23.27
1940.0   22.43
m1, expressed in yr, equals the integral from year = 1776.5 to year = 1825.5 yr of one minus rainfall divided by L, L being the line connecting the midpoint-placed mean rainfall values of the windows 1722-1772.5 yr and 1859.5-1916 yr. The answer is 4.9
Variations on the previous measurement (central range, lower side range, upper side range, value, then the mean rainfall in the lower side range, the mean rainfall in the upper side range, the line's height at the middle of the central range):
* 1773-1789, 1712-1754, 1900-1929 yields 1.7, 35.9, 25.6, 33.2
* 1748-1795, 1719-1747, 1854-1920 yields 3.8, 35.8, 29.8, 34.3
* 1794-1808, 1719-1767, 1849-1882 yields 1.4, 34.8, 32.4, 33.6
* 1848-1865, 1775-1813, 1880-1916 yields -2.9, 29.5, 28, 28.6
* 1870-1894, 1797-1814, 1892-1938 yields -2.9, 28.8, 26.2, 27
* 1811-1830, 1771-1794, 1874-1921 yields 0.6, 30.1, 28.3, 29.5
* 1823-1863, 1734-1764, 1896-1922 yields -2.5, 34.3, 26.5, 29.7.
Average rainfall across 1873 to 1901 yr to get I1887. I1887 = 30.5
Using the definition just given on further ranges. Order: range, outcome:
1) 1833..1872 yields 32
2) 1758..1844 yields 30.1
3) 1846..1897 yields 31.5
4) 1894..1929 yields 26.6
